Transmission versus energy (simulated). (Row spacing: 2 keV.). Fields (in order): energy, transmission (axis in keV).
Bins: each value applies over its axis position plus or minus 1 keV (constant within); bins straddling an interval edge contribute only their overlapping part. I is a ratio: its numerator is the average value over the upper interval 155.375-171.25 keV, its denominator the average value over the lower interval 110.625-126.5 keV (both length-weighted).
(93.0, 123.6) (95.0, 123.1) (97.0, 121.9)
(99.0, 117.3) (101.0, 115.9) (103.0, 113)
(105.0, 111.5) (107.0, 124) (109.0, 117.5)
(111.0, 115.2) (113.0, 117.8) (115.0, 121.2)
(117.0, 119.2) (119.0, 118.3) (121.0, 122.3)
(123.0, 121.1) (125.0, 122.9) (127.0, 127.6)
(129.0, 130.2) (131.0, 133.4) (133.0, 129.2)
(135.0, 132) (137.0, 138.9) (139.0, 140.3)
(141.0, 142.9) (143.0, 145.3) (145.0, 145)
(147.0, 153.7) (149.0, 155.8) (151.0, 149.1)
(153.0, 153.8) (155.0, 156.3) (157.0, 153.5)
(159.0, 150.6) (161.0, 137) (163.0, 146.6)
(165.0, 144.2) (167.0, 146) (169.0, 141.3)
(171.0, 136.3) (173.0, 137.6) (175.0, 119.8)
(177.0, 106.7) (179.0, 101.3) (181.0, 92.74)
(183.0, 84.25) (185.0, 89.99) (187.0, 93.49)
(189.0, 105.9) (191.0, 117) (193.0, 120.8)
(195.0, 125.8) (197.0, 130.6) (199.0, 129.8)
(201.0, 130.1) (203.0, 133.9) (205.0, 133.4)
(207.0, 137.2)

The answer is 1.21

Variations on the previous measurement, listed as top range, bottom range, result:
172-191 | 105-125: 0.87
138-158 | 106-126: 1.25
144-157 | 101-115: 1.30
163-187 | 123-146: 0.88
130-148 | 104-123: 1.18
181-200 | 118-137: 0.87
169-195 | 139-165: 0.75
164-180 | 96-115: 1.10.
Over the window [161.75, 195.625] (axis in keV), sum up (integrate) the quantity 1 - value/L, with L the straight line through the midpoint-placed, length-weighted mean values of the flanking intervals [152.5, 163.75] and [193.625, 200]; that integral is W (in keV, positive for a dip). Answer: 5.0 keV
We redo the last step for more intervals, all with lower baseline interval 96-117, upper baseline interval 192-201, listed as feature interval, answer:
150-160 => -2.4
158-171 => -2.1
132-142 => -1.3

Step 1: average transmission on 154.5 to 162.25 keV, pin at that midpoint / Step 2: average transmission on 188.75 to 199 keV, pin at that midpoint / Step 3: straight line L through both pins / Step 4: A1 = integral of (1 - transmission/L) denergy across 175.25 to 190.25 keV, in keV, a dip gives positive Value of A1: 3.7 keV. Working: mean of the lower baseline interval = 149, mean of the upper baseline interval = 122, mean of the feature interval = 97.9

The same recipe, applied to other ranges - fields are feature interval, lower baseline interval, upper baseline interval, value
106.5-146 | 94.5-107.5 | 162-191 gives -3.6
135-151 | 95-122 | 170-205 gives -3.9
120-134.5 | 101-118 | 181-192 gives -1.8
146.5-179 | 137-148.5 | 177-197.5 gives -3.5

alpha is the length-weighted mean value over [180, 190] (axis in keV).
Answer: 93.3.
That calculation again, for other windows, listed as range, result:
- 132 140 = 135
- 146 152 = 153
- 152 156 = 155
